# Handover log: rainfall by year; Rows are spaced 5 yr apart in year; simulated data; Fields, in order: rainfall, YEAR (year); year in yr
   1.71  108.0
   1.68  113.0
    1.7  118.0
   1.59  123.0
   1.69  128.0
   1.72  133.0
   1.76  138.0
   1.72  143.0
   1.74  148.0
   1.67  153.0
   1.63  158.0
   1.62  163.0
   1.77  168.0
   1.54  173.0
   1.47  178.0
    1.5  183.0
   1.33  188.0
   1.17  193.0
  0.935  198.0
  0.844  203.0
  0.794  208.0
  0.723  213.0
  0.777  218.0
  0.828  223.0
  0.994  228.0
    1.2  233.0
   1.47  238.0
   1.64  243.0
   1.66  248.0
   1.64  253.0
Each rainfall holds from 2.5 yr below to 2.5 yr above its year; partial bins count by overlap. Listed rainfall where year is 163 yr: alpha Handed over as 1.62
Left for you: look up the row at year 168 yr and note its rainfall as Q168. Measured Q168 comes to 1.77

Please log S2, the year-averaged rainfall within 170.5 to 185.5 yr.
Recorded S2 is 1.5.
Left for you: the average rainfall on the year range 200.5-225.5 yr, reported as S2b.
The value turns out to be 0.793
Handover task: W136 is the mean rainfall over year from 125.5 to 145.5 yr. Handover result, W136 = 1.72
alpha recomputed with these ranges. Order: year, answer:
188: 1.33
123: 1.59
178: 1.47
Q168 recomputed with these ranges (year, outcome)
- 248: 1.66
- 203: 0.844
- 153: 1.67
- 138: 1.76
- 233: 1.2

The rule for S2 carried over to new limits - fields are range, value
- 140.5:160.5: 1.69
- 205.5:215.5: 0.758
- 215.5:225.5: 0.802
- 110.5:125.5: 1.66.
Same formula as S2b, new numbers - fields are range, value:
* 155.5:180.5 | 1.61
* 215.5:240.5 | 1.05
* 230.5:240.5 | 1.33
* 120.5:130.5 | 1.64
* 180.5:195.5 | 1.33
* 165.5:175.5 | 1.66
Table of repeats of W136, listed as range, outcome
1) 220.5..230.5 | 0.911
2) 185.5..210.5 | 1.01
